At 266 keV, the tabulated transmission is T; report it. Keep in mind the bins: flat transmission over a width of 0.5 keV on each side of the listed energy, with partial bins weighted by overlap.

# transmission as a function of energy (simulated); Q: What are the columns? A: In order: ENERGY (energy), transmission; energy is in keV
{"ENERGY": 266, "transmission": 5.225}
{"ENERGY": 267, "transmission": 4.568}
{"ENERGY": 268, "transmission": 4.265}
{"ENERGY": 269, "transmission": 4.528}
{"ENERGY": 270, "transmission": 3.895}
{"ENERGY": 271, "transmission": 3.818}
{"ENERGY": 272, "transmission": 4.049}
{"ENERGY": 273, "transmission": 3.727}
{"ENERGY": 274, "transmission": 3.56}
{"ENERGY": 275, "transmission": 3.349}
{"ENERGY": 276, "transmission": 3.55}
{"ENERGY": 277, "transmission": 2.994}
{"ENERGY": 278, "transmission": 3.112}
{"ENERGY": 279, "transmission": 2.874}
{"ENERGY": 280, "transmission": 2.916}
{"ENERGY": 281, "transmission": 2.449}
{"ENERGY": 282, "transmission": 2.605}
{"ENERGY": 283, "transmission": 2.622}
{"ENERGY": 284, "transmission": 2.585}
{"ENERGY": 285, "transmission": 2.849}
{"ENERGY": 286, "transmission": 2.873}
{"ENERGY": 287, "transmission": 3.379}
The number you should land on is 5.225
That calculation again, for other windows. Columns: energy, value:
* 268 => 4.265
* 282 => 2.605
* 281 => 2.449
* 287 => 3.379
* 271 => 3.818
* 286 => 2.873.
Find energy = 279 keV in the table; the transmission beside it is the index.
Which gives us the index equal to 2.874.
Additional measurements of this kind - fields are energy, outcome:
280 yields 2.916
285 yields 2.849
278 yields 3.112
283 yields 2.622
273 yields 3.727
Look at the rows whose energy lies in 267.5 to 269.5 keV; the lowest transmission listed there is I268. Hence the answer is 4.265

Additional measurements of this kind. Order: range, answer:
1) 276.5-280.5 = 2.874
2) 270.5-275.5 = 3.349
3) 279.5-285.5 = 2.449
